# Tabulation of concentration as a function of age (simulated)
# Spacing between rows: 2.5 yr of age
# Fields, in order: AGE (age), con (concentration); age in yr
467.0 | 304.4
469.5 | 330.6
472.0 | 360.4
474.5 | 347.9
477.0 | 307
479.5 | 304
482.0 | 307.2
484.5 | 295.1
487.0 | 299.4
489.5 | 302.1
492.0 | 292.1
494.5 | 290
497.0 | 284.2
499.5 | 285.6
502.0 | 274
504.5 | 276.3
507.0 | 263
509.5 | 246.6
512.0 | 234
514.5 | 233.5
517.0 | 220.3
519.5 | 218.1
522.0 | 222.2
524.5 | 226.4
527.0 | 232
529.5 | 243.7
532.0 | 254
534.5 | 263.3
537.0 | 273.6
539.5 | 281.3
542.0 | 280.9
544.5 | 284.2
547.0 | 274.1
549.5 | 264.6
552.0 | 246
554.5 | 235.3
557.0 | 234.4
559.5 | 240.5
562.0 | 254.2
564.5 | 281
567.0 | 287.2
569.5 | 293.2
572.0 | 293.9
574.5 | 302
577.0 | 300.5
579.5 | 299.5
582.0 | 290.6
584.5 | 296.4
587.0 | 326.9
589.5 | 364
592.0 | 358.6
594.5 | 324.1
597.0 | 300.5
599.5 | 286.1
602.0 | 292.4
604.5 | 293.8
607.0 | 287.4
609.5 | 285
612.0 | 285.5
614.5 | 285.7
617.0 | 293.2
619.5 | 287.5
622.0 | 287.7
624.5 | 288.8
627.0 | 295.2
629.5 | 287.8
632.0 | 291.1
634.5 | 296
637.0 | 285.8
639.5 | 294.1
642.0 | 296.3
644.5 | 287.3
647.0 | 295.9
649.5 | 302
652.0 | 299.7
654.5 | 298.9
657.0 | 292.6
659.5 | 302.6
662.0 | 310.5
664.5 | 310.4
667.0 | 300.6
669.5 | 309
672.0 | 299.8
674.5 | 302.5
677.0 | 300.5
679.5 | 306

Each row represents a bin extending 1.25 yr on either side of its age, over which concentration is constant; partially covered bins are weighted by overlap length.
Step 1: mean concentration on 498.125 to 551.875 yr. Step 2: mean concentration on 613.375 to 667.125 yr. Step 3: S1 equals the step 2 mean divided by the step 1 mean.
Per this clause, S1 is 1.2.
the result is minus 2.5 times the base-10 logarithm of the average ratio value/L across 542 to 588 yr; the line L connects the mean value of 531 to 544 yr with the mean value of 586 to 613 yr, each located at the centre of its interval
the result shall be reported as 0.04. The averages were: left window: 272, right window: 310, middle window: 278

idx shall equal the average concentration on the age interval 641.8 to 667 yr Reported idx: 300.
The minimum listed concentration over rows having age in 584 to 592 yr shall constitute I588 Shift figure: 296.4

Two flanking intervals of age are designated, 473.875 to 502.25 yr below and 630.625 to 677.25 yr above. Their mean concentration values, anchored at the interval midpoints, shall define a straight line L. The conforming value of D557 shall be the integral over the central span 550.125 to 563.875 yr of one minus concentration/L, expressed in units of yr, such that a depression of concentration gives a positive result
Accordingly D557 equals 2.5 yr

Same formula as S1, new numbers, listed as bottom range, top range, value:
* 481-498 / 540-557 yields 0.89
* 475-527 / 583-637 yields 1.11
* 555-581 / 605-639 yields 1.04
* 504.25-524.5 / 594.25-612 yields 1.24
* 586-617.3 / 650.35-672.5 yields 0.99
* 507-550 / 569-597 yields 1.25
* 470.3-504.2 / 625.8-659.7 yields 0.97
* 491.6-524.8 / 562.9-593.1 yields 1.21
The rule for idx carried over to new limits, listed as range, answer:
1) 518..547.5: 254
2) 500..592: 268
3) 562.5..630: 299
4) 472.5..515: 287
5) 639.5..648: 293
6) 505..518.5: 241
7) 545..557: 255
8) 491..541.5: 256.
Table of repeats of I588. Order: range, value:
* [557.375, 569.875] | 240.5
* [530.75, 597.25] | 234.4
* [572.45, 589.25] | 290.6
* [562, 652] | 254.2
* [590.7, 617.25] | 285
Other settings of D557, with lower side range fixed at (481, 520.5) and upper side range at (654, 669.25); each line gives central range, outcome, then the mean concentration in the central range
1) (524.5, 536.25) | 1.2 yr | 247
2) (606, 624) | 0.4 yr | 287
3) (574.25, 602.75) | -2.4 yr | 312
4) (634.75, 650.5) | 0.3 yr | 294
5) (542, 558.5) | 1.3 yr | 258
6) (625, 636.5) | 0.2 yr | 292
